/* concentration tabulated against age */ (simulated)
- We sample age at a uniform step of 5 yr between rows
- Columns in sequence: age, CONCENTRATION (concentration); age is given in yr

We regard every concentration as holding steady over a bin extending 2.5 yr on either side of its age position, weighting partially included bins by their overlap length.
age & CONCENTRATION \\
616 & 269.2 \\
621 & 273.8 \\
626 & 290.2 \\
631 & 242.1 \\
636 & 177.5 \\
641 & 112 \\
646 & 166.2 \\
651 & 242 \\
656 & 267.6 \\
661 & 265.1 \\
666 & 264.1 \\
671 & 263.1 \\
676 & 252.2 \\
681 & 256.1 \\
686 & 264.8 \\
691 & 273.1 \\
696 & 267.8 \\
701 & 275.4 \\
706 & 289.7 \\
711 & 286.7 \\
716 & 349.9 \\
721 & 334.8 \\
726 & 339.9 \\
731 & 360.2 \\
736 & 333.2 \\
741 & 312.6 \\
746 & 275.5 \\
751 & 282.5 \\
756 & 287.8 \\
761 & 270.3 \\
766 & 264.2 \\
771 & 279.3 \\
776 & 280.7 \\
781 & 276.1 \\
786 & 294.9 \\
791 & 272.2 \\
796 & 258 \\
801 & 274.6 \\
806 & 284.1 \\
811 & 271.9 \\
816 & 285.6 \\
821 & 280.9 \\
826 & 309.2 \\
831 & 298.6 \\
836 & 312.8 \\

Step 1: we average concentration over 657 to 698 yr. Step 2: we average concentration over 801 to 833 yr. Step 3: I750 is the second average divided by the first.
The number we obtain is 1.09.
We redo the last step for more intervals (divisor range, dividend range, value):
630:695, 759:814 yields 1.17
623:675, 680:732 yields 1.30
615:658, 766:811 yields 1.23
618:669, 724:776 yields 1.30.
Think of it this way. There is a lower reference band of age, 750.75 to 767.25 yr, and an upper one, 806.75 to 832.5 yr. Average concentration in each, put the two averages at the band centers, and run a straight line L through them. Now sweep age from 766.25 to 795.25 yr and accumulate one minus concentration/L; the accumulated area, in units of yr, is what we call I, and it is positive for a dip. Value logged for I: 0.3 yr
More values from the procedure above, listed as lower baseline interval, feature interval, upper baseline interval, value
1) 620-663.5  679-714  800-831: -4.39 yr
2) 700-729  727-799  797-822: 1.61 yr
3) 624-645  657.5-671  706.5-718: -1.19 yr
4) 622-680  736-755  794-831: -2.48 yr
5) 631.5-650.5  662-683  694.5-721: -2.65 yr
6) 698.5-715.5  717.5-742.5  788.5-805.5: -4.49 yr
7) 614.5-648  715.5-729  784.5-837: -4.78 yr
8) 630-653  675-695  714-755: -1.18 yr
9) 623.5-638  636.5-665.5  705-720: 5.25 yr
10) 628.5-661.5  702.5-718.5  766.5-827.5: -4.58 yr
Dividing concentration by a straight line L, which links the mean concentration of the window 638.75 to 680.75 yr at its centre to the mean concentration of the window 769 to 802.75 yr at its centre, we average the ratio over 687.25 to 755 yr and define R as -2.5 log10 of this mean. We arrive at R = -0.20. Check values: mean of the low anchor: 231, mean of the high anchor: 277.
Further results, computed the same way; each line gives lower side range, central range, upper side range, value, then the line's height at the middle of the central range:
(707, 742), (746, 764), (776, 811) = 0.102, 306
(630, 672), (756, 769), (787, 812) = -0.047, 260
